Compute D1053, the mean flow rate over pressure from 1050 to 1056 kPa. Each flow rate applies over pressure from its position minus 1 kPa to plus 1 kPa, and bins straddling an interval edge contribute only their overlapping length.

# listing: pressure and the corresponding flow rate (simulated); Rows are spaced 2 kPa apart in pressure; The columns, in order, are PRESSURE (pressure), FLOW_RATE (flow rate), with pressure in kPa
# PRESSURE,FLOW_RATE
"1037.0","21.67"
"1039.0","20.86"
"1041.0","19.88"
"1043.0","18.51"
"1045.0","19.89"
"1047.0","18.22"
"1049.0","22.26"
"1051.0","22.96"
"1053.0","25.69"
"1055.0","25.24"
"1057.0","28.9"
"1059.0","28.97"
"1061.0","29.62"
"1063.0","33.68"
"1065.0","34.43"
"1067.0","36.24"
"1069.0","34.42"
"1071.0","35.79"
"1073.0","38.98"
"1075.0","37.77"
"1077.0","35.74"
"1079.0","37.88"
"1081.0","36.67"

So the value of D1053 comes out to 24.6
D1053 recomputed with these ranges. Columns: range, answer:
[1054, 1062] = 28.2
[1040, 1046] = 19.4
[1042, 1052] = 20.4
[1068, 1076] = 36.7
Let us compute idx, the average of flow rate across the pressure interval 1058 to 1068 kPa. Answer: 32.6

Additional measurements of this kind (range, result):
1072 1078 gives 37.5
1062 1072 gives 34.9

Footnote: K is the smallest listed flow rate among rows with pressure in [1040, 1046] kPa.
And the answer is 18.51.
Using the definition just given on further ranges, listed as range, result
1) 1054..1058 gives 25.24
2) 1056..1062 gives 28.9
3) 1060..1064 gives 29.62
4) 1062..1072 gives 33.68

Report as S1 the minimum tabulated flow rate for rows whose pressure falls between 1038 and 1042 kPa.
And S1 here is 19.88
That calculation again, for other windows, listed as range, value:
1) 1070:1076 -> 35.79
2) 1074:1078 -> 35.74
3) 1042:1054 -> 18.22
